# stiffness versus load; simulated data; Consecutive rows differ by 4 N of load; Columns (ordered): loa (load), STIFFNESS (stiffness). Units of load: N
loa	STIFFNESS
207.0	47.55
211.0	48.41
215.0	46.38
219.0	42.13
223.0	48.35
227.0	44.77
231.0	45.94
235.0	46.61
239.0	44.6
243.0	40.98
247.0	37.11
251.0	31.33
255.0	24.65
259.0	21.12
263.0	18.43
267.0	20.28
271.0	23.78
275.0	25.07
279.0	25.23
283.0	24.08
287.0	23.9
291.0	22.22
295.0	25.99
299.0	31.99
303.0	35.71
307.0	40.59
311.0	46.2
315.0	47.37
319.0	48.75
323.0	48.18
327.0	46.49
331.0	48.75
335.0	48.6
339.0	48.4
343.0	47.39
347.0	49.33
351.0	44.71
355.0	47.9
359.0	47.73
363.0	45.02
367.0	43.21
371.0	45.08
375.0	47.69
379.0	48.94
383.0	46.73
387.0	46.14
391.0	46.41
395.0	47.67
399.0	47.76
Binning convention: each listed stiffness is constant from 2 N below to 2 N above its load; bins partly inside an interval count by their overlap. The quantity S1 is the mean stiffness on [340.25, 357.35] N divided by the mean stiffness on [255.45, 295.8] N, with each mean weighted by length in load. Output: 2.06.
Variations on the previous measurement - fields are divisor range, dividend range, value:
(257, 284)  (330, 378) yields 2.09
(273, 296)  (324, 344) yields 1.97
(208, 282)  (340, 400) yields 1.33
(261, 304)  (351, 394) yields 1.86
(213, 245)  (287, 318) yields 0.79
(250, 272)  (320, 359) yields 2.09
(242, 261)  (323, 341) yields 1.58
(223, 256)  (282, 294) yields 0.58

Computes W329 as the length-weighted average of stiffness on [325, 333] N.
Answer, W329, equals 47.6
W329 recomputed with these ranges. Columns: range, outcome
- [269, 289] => 24.4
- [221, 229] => 46.6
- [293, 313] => 36.1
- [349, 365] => 46.3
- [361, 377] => 45.2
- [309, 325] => 47.6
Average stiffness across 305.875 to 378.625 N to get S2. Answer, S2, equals 46.9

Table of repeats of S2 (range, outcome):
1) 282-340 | 39.2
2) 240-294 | 26.4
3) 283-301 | 25.8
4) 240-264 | 30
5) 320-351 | 48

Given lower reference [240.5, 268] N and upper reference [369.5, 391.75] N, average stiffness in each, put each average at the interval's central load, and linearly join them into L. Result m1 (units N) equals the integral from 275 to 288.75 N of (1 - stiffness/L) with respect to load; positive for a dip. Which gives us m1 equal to 3.3 N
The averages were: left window 28.3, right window 46.9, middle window 24.5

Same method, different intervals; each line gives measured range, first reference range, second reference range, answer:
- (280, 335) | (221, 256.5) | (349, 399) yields 7.45 N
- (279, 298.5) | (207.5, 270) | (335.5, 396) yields 7.76 N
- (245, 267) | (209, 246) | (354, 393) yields 9.41 N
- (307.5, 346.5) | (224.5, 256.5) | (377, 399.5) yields -2.99 N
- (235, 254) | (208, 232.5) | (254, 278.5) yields -2.74 N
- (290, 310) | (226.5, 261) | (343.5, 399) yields 4.32 N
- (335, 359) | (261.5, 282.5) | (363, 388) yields -4.83 N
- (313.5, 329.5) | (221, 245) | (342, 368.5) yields -0.55 N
